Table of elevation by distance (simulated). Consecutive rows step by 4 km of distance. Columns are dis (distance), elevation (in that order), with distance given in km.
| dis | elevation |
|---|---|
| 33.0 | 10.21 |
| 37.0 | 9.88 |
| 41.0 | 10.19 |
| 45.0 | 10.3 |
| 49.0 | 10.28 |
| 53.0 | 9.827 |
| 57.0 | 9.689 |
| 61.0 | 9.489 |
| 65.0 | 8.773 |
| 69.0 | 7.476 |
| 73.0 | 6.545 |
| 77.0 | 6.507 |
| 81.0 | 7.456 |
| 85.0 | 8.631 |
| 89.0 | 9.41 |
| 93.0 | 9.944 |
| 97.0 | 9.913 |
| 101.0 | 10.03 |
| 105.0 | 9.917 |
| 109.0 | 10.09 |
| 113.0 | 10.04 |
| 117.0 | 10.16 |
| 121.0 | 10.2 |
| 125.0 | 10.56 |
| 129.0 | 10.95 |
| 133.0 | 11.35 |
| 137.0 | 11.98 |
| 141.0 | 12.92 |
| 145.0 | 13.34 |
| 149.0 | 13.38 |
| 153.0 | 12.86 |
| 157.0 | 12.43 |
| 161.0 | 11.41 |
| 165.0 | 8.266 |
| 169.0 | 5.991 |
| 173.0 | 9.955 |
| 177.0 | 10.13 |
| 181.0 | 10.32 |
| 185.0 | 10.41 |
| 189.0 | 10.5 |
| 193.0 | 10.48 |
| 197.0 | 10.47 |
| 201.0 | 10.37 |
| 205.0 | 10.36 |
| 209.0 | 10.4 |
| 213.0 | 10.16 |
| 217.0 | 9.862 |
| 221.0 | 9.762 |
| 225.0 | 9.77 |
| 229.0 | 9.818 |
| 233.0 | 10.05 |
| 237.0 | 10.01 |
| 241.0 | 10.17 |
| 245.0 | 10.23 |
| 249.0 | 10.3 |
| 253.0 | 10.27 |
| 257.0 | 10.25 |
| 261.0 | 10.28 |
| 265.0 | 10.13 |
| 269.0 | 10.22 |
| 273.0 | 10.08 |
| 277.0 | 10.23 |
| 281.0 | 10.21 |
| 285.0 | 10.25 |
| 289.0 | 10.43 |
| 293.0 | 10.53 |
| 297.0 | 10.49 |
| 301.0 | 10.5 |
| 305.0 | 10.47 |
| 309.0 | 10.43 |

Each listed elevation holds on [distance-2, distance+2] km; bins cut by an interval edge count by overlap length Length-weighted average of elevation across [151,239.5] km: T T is 10.2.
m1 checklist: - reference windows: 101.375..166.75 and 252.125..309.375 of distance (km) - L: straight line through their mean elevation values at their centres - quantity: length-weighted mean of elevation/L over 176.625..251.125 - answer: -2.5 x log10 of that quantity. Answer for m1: 0.06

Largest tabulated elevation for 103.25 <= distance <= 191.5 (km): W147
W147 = 13.38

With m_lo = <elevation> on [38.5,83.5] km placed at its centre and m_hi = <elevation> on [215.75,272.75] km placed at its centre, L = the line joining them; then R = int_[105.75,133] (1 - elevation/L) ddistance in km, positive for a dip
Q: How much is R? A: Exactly -3.5 km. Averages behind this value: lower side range 8.79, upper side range 10.1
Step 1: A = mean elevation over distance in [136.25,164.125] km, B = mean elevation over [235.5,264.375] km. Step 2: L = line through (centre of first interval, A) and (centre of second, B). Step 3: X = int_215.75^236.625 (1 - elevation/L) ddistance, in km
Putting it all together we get 1.72 km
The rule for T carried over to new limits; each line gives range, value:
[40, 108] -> 9.08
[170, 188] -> 9.99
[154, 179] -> 9.82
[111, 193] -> 10.8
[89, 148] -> 10.8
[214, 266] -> 10.1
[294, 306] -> 10.5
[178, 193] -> 10.4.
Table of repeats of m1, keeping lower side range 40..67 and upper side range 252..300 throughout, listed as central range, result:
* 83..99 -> 0.04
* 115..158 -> -0.18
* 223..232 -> 0.04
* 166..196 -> 0.04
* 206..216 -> -0.01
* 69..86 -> 0.33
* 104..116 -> -0.01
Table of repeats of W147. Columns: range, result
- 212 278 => 10.3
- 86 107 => 10.03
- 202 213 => 10.4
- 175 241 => 10.5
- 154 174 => 12.43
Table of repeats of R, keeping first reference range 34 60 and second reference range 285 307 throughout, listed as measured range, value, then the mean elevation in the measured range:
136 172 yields -4.0 km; 11.3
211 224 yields 0.5 km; 9.92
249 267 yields 0.3 km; 10.2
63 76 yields 3.3 km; 7.51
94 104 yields 0.1 km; 9.96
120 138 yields -1.5 km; 11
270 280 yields 0.2 km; 10.2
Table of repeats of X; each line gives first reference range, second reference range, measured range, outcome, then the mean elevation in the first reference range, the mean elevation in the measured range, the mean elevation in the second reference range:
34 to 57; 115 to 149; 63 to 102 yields 8.33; 10.1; 8.43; 11.5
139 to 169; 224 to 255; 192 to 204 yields 0.48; 11.7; 10.4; 10.1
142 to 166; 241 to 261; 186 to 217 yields 2.37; 12.1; 10.4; 10.3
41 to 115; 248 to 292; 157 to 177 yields 0.58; 9.16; 9.38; 10.2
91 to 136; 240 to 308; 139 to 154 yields -4.10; 10.3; 13.1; 10.3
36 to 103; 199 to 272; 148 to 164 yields -4.29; 9.07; 12.2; 10.1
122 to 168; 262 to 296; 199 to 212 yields 0.76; 11.6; 10.4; 10.3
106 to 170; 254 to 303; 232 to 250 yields 0.60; 11.1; 10.1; 10.3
